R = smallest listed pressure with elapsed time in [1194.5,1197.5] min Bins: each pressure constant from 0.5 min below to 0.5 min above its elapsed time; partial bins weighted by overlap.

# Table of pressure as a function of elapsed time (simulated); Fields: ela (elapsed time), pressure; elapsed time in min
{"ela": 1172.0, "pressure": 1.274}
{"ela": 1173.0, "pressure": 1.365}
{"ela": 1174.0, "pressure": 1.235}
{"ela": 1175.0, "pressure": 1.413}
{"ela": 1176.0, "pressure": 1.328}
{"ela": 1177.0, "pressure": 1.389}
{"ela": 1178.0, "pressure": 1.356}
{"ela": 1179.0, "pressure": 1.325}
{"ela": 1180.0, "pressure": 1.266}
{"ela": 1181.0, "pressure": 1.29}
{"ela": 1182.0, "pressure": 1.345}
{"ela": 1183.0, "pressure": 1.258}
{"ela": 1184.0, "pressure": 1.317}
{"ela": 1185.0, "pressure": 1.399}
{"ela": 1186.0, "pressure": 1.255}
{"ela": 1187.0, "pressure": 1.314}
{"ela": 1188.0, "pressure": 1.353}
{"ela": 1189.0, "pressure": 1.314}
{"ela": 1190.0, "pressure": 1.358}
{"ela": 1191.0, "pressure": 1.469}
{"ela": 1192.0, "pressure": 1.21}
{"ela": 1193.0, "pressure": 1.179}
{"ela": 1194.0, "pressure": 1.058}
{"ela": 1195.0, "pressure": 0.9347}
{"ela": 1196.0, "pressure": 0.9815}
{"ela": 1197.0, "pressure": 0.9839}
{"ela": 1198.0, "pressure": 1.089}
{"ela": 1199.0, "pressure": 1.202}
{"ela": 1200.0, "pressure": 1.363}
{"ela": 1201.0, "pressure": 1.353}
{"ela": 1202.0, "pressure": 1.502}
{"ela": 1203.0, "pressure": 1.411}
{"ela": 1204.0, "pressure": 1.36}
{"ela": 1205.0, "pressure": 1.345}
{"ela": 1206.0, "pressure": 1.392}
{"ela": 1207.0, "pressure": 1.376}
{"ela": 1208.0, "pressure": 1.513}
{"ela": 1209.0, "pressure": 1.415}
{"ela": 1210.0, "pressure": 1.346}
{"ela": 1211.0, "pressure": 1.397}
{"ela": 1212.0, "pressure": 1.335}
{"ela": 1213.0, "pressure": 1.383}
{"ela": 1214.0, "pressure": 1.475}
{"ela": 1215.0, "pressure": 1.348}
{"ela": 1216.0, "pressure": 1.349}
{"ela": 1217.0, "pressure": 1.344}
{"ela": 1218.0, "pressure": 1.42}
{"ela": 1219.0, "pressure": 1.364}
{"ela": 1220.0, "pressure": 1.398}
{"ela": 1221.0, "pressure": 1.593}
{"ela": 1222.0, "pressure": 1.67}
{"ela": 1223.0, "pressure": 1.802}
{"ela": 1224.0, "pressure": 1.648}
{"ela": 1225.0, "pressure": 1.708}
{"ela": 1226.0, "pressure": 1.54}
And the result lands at 0.9347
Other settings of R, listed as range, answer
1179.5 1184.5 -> 1.258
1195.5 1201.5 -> 0.9815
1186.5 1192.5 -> 1.21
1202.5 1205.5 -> 1.345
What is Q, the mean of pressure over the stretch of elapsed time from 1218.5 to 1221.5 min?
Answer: 1.45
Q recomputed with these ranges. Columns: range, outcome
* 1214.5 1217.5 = 1.35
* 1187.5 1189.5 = 1.33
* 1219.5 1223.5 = 1.62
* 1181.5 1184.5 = 1.31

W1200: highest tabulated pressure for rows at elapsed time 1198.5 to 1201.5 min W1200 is 1.363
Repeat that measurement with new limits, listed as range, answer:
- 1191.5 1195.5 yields 1.21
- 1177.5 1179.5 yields 1.356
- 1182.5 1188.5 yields 1.399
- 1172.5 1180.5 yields 1.413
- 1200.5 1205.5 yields 1.502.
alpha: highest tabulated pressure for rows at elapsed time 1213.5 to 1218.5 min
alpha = 1.475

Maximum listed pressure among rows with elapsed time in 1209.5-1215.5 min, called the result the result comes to 1.475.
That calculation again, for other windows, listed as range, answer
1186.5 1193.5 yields 1.469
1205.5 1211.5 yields 1.513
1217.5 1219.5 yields 1.42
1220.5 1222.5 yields 1.67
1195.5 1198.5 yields 1.089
